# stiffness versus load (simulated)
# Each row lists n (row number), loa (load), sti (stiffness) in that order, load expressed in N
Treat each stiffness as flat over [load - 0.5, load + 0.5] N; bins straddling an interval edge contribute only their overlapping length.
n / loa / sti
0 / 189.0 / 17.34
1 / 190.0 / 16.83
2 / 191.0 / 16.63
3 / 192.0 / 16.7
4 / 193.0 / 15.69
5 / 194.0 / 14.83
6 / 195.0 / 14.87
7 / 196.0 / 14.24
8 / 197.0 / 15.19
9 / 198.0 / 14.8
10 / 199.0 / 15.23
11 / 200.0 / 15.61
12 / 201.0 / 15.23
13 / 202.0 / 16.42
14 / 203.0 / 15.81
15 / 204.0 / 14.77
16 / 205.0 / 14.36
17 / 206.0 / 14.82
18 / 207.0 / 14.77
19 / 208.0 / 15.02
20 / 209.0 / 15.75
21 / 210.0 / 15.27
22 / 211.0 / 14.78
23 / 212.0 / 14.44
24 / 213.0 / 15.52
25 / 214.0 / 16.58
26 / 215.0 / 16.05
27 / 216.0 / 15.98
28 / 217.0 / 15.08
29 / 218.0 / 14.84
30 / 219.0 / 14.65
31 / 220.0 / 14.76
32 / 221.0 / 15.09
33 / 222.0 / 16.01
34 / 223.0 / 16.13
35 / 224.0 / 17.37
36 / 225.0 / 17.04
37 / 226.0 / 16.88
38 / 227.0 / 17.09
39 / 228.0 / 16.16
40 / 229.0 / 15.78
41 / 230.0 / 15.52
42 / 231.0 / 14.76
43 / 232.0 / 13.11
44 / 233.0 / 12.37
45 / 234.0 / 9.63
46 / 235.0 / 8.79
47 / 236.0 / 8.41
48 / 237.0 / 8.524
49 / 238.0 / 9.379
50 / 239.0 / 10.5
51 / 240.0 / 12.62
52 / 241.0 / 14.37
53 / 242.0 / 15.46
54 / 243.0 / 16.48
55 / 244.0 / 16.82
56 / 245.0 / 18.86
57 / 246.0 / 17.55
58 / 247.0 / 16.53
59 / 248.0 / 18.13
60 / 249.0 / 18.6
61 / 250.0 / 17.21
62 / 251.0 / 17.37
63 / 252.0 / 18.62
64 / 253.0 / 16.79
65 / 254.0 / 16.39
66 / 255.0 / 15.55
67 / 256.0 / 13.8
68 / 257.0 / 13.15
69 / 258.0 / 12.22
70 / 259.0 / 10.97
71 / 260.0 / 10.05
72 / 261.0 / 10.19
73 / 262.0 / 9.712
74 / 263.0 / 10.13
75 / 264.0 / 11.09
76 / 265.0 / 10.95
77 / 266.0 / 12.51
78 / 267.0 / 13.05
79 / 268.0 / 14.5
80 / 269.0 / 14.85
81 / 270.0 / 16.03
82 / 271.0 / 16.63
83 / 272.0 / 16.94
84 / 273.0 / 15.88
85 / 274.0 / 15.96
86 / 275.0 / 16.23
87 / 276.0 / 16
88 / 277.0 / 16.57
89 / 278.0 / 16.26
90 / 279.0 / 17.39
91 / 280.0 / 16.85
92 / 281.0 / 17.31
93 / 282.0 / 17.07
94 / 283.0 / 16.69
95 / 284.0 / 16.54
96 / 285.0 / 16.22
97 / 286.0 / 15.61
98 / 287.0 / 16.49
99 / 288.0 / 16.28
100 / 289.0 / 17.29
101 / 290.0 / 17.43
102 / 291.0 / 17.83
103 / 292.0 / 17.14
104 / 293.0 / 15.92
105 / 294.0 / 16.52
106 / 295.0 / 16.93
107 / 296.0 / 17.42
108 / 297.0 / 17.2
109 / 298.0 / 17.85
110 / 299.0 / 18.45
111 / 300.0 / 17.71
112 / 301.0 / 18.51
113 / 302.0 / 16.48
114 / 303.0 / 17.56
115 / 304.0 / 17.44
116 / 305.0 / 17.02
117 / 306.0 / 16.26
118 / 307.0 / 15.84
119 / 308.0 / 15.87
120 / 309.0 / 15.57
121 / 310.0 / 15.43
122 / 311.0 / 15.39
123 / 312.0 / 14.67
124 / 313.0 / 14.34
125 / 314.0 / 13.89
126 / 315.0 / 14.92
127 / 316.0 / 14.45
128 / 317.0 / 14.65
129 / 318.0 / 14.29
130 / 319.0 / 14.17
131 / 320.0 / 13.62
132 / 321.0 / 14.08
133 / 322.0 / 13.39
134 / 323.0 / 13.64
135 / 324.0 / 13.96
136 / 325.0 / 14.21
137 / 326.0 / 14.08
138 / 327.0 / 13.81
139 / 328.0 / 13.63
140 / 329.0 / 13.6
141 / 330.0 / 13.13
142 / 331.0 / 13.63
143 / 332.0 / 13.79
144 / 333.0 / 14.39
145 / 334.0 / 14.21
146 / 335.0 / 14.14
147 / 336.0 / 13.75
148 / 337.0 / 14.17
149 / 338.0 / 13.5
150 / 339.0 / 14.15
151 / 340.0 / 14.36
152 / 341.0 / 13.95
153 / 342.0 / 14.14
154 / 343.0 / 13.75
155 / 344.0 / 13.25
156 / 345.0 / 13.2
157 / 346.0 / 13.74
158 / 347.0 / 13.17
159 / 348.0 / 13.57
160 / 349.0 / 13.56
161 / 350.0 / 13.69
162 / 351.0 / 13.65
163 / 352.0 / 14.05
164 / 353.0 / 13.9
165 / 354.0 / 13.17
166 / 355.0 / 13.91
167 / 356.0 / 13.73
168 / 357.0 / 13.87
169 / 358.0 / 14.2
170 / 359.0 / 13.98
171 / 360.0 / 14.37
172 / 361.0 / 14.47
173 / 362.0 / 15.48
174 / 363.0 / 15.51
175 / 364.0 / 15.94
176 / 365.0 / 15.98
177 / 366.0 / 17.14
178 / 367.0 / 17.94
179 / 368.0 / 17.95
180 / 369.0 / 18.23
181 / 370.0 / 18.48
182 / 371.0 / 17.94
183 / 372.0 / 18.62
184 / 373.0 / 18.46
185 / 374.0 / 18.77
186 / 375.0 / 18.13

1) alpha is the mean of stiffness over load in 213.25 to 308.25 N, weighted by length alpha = 15.3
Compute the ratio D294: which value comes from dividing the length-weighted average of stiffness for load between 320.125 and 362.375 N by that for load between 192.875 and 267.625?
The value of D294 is 1.0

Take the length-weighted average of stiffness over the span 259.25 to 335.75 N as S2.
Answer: 15.2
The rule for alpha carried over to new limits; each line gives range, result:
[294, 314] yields 16.6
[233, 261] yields 14.1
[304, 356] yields 14.2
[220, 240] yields 13.6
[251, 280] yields 14.3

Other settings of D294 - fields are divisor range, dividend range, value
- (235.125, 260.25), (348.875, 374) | 1.07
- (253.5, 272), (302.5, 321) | 1.18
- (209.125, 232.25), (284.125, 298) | 1.08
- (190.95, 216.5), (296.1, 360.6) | 0.95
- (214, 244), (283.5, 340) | 1.09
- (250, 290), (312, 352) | 0.93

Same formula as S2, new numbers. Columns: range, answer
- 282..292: 16.7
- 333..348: 13.8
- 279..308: 17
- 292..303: 17.3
